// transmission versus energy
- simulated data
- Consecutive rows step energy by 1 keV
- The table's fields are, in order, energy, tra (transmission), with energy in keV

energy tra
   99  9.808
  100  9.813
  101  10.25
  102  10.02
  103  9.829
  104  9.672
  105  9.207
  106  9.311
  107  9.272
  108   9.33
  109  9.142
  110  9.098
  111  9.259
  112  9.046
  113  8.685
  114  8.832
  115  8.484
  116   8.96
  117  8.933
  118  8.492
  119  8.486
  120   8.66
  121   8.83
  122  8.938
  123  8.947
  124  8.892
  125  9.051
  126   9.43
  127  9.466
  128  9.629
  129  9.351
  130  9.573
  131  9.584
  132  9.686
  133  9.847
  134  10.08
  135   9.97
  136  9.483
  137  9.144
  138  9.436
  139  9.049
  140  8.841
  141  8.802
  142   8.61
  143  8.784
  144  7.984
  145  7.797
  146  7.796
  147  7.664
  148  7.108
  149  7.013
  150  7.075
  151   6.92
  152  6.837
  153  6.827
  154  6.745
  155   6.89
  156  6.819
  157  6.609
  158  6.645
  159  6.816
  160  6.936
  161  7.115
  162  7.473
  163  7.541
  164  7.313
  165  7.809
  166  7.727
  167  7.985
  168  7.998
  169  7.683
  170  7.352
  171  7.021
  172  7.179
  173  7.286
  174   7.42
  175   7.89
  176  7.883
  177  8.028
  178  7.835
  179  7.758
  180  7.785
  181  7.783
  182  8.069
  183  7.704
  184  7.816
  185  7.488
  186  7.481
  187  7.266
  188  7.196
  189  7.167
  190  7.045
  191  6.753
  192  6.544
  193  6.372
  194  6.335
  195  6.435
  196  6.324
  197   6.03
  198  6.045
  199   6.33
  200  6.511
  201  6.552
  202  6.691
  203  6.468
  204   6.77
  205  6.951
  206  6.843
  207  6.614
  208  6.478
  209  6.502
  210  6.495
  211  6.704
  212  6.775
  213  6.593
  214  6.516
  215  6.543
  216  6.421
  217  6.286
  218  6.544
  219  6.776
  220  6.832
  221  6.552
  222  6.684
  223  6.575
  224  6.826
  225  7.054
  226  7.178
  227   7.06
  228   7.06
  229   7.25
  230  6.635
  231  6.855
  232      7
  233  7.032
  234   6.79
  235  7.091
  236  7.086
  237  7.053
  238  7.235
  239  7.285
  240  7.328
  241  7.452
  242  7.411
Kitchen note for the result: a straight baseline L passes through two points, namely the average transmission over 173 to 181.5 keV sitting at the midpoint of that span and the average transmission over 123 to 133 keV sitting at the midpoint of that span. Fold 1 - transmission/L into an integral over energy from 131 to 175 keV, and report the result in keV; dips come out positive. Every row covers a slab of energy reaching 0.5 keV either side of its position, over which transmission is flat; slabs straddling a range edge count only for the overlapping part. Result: 3.7 keV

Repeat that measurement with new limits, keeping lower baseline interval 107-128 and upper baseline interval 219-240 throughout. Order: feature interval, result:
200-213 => 1.3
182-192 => 0.5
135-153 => 0.7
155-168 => 1.5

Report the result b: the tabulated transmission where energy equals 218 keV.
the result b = 6.544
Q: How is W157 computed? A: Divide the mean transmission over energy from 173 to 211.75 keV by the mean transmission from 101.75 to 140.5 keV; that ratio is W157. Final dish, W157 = 0.76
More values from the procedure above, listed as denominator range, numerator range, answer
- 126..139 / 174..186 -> 0.81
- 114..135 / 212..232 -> 0.74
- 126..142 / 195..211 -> 0.69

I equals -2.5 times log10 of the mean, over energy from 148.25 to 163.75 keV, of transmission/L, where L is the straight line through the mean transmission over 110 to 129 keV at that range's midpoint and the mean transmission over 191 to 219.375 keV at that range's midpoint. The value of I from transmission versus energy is 0.14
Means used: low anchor 8.96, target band 6.96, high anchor 6.52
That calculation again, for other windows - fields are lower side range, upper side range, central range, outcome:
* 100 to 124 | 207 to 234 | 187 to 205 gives 0.11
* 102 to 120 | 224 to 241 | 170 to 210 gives 0.11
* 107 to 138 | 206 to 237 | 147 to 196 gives 0.10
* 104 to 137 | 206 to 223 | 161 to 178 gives 0.03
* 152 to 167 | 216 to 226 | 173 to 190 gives -0.10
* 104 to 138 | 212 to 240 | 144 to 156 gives 0.19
